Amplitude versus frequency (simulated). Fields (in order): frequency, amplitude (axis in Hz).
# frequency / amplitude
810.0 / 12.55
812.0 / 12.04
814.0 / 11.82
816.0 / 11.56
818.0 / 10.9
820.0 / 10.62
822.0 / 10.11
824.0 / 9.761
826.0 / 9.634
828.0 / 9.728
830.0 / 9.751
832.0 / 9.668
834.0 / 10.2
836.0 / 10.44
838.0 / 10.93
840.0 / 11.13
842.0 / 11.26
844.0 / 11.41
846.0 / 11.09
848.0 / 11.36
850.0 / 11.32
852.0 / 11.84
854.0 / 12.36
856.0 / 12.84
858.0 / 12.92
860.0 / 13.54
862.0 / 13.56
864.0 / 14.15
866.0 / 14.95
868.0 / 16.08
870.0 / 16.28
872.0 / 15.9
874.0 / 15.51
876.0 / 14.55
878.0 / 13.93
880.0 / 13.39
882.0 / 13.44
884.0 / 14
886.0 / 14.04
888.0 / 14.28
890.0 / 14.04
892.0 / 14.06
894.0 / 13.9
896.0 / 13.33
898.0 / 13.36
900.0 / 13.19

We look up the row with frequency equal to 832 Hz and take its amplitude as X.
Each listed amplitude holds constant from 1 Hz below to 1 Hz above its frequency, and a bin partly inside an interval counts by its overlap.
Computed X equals 9.668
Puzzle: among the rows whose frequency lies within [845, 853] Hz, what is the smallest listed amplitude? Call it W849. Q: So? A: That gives 11.09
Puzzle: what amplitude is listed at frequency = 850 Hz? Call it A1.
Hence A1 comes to 11.32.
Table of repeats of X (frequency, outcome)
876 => 14.55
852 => 11.84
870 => 16.28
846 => 11.09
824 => 9.761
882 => 13.44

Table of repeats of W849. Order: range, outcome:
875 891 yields 13.39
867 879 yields 13.93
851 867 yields 11.84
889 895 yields 13.9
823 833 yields 9.634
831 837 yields 9.668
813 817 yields 11.56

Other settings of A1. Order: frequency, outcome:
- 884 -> 14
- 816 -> 11.56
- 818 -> 10.9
